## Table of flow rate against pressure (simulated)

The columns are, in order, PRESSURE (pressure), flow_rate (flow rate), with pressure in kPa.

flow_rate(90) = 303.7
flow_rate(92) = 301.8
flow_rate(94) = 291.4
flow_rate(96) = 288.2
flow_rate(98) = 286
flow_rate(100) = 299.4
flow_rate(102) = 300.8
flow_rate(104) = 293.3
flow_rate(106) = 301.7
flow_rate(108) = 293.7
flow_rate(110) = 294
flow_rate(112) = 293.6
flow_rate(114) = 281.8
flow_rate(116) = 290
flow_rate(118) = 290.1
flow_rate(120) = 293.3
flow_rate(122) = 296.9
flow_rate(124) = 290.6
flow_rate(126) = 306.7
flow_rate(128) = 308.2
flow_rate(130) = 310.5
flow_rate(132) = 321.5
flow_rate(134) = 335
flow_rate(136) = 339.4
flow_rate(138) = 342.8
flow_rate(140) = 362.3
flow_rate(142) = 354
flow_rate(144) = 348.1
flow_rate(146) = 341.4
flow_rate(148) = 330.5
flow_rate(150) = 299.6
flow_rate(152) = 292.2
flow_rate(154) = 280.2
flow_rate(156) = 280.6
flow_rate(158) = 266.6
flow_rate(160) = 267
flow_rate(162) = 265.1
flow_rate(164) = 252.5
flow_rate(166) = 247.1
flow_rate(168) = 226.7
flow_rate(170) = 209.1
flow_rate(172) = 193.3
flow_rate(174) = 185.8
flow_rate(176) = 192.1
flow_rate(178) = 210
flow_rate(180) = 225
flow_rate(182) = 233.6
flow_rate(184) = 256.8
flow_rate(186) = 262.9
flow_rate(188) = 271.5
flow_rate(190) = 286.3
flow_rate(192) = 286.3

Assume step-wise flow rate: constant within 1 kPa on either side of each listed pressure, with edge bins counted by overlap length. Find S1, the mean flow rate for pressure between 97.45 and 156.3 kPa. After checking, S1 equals 309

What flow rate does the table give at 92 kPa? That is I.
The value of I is 301.8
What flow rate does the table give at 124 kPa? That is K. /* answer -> 290.6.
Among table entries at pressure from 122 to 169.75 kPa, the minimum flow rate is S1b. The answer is 226.7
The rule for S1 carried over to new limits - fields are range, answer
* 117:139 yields 312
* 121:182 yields 282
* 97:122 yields 293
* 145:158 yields 301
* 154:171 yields 254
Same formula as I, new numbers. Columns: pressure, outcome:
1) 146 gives 341.4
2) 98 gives 286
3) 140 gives 362.3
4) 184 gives 256.8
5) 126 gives 306.7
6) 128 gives 308.2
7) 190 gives 286.3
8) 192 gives 286.3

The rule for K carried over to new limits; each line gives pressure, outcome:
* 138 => 342.8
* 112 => 293.6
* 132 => 321.5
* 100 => 299.4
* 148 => 330.5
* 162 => 265.1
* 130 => 310.5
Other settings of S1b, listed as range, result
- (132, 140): 321.5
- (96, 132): 281.8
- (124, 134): 290.6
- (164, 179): 185.8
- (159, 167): 247.1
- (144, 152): 292.2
